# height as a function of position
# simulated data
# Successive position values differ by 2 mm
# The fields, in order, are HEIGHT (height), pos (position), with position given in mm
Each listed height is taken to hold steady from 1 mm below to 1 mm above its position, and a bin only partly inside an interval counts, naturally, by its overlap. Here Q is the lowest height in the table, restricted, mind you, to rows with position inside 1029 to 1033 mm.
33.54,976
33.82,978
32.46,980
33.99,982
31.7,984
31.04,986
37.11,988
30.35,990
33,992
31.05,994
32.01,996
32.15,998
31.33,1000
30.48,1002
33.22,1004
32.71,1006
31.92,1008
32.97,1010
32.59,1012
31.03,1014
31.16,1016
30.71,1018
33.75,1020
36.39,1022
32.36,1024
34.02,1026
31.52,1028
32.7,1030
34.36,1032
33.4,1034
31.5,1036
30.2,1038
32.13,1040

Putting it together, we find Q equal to 32.7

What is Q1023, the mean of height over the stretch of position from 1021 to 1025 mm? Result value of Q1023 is 34.4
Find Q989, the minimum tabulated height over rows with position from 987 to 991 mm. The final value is 30.35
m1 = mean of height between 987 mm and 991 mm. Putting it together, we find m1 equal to 33.7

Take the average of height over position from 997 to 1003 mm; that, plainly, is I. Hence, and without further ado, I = 31.3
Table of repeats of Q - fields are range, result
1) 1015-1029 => 30.71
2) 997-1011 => 30.48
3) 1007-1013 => 31.92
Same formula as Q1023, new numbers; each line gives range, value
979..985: 32.7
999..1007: 31.9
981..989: 33.5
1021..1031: 33.4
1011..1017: 31.6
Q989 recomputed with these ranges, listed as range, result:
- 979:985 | 31.7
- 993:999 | 31.05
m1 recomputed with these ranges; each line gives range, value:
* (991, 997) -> 32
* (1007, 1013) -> 32.5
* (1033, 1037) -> 32.5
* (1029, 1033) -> 33.5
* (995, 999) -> 32.1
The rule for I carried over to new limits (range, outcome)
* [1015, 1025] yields 32.9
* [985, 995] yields 32.5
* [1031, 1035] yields 33.9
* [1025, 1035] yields 33.2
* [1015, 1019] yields 30.9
